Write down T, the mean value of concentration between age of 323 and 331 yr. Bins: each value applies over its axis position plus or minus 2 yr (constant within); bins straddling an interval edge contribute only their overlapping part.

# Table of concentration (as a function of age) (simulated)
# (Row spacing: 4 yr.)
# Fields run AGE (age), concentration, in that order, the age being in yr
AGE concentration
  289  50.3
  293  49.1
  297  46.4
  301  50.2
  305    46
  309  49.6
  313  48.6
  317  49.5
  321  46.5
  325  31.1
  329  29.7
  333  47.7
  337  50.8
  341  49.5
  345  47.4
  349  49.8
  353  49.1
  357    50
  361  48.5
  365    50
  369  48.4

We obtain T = 30.4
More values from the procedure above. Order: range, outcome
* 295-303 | 48.3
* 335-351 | 49.4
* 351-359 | 49.5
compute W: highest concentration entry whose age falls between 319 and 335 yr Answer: 47.7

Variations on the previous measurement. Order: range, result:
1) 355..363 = 50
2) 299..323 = 50.2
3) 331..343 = 50.8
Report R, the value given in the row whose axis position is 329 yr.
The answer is 29.7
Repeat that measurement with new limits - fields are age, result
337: 50.8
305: 46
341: 49.5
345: 47.4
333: 47.7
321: 46.5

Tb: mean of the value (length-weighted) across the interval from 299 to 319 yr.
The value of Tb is 48.8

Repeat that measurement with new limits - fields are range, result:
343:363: 49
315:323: 48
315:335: 40.9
